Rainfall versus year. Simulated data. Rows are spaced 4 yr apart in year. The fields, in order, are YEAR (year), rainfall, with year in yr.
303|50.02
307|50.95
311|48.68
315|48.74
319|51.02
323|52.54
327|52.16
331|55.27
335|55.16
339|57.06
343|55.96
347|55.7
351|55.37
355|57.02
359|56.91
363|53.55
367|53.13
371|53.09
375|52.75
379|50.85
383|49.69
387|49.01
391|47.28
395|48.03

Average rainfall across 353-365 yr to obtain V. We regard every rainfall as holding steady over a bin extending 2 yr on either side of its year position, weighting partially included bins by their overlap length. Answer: 55.8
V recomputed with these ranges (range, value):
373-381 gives 51.8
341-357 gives 56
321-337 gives 53.8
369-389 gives 51.1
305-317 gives 49.5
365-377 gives 53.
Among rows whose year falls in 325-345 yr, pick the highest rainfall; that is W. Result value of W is 57.06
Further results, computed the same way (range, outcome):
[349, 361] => 57.02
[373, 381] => 52.75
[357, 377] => 56.91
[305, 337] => 55.27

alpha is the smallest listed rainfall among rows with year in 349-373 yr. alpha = 53.09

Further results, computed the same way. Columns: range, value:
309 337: 48.68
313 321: 48.74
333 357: 55.16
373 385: 49.69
